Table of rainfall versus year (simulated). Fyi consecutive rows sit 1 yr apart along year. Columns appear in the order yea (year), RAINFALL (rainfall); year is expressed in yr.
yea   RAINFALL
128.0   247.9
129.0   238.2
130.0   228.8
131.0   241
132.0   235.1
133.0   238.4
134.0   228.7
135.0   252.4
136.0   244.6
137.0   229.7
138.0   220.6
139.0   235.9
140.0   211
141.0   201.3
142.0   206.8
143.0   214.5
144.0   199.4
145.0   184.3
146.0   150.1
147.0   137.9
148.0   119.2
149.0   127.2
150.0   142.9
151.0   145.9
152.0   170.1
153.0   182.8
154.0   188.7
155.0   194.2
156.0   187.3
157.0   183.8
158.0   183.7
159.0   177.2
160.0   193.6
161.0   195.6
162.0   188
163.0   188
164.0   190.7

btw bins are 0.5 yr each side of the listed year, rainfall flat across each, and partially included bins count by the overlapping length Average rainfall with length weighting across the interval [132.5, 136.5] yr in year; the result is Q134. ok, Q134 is 241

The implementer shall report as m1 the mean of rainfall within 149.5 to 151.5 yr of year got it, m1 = 144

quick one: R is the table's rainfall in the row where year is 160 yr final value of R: 193.6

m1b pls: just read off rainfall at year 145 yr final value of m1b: 184.3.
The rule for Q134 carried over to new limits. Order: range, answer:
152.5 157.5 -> 187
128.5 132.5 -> 236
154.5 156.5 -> 191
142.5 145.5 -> 199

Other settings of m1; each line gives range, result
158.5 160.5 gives 185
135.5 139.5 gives 233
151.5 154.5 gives 181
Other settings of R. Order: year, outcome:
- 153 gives 182.8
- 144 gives 199.4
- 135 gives 252.4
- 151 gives 145.9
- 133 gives 238.4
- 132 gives 235.1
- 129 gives 238.2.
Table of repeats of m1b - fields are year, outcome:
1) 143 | 214.5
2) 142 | 206.8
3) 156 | 187.3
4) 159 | 177.2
